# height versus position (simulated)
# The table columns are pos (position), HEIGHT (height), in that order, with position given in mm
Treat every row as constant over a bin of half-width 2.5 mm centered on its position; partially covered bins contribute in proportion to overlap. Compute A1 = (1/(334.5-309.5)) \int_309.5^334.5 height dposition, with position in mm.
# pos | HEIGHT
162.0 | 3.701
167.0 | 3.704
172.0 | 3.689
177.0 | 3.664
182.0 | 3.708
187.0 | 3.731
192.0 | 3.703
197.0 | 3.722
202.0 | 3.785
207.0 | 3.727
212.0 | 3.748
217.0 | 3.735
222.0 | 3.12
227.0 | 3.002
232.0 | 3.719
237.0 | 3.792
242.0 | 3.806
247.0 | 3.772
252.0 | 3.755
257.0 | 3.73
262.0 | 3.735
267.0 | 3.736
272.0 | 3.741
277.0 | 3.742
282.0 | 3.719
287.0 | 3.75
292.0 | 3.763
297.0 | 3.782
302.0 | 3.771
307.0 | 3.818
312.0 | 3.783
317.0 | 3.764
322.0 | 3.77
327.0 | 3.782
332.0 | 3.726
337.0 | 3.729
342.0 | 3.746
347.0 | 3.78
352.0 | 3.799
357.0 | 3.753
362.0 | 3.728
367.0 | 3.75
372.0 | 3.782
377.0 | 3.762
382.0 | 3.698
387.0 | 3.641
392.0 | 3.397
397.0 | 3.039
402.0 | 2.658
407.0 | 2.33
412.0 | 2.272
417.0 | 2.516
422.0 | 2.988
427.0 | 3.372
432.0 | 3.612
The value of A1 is 3.77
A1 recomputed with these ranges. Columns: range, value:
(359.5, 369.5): 3.74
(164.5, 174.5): 3.7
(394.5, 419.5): 2.56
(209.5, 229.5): 3.4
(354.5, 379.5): 3.75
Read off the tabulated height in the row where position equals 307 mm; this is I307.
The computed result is 3.818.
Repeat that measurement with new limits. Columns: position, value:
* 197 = 3.722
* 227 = 3.002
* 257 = 3.73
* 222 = 3.12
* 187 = 3.731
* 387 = 3.641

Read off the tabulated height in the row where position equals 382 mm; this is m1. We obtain 3.698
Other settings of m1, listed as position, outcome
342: 3.746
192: 3.703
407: 2.33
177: 3.664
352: 3.799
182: 3.708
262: 3.735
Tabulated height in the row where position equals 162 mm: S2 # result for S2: 3.701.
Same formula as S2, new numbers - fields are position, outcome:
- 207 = 3.727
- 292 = 3.763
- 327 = 3.782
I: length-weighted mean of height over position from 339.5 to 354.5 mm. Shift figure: 3.77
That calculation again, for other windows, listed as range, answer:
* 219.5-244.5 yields 3.49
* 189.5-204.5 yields 3.74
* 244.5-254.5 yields 3.76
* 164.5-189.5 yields 3.7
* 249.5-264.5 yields 3.74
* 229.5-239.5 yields 3.76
